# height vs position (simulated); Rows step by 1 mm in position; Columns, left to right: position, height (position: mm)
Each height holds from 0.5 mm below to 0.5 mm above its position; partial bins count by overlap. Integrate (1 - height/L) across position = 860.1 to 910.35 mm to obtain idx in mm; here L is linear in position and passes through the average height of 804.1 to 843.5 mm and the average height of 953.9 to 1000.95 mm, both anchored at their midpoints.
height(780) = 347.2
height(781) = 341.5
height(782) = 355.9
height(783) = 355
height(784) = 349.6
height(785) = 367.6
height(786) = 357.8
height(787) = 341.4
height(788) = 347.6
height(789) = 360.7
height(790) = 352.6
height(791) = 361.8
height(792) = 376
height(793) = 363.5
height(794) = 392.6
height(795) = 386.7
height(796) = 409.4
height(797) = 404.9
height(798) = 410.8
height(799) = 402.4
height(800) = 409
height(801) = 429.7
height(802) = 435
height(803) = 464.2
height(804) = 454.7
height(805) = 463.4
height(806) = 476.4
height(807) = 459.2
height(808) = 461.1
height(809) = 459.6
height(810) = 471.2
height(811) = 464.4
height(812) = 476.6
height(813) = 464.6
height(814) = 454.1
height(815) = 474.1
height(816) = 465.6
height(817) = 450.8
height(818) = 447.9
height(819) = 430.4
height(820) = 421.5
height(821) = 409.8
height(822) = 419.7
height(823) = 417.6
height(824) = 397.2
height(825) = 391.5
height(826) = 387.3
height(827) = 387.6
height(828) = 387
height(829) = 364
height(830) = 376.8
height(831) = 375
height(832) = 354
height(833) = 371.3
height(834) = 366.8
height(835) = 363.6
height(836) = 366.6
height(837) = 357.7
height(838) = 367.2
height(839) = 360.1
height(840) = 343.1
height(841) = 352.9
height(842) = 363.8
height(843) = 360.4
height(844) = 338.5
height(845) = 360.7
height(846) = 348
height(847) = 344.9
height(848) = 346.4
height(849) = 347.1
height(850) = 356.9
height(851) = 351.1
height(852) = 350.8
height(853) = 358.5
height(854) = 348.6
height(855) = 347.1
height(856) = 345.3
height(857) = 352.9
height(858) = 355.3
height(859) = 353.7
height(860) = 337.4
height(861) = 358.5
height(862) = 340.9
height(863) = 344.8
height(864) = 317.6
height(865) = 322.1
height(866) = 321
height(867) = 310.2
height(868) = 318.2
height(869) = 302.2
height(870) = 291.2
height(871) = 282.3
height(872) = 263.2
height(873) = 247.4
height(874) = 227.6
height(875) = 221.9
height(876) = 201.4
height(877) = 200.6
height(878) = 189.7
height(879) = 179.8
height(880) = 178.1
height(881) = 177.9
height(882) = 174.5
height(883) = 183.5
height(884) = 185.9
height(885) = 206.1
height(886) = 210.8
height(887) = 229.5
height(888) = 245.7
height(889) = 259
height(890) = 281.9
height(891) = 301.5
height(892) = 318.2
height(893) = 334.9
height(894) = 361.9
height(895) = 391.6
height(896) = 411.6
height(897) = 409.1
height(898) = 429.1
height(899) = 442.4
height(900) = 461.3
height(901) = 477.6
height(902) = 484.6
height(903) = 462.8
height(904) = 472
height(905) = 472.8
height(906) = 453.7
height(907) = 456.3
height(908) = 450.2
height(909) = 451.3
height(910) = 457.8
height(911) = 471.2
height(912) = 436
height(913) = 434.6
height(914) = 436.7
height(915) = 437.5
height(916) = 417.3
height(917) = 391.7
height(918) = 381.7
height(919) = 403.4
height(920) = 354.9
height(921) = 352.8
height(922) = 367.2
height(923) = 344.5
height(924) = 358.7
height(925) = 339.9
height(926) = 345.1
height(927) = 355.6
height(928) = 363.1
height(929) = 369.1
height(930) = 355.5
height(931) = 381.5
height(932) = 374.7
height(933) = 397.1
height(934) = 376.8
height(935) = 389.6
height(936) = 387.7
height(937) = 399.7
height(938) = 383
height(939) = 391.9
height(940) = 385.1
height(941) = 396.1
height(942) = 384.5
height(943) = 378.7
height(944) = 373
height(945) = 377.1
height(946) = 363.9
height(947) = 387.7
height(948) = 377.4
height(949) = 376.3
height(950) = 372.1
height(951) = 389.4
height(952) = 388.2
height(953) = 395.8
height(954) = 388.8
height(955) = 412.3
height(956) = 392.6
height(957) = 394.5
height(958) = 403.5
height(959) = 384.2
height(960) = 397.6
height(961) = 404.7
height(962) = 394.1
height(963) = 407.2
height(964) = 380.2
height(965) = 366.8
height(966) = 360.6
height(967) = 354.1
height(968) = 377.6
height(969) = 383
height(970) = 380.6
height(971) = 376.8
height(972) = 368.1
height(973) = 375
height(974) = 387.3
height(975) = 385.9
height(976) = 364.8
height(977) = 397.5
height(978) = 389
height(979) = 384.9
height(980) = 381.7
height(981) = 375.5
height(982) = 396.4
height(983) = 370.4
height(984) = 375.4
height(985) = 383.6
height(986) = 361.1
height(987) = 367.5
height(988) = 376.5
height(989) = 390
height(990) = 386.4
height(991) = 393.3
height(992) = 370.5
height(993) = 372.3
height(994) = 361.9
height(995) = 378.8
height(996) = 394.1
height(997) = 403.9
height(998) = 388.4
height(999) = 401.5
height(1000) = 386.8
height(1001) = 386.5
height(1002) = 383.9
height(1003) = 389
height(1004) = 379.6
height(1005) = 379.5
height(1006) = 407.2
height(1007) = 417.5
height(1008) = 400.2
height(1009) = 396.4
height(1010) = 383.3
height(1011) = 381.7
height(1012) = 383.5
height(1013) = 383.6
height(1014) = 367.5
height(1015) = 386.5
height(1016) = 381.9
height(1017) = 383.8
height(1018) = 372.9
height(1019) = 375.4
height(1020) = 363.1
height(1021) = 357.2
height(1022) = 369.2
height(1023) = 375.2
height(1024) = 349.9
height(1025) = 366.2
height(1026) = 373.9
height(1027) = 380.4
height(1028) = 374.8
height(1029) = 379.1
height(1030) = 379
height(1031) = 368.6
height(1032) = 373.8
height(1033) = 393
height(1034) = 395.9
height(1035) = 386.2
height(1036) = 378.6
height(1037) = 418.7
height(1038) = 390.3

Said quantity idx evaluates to 9.8 mm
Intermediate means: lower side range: 410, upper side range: 384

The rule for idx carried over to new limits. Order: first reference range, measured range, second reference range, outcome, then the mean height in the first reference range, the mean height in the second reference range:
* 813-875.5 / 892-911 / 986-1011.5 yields -3.4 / 359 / 387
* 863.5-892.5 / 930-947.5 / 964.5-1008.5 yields -3.3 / 247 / 382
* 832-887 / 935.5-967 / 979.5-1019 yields -2.6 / 305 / 384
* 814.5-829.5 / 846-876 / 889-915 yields 6.9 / 417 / 420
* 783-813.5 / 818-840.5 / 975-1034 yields 1.3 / 412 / 381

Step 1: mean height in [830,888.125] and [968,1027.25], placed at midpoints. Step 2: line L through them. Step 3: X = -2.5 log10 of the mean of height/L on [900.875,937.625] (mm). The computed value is -0.20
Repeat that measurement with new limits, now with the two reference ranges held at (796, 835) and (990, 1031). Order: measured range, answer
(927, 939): 0.05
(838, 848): 0.18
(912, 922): 0.00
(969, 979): 0.02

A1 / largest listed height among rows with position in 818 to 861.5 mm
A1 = 447.9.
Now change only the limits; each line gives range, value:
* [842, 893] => 363.8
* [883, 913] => 484.6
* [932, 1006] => 412.3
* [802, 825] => 476.6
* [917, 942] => 403.4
